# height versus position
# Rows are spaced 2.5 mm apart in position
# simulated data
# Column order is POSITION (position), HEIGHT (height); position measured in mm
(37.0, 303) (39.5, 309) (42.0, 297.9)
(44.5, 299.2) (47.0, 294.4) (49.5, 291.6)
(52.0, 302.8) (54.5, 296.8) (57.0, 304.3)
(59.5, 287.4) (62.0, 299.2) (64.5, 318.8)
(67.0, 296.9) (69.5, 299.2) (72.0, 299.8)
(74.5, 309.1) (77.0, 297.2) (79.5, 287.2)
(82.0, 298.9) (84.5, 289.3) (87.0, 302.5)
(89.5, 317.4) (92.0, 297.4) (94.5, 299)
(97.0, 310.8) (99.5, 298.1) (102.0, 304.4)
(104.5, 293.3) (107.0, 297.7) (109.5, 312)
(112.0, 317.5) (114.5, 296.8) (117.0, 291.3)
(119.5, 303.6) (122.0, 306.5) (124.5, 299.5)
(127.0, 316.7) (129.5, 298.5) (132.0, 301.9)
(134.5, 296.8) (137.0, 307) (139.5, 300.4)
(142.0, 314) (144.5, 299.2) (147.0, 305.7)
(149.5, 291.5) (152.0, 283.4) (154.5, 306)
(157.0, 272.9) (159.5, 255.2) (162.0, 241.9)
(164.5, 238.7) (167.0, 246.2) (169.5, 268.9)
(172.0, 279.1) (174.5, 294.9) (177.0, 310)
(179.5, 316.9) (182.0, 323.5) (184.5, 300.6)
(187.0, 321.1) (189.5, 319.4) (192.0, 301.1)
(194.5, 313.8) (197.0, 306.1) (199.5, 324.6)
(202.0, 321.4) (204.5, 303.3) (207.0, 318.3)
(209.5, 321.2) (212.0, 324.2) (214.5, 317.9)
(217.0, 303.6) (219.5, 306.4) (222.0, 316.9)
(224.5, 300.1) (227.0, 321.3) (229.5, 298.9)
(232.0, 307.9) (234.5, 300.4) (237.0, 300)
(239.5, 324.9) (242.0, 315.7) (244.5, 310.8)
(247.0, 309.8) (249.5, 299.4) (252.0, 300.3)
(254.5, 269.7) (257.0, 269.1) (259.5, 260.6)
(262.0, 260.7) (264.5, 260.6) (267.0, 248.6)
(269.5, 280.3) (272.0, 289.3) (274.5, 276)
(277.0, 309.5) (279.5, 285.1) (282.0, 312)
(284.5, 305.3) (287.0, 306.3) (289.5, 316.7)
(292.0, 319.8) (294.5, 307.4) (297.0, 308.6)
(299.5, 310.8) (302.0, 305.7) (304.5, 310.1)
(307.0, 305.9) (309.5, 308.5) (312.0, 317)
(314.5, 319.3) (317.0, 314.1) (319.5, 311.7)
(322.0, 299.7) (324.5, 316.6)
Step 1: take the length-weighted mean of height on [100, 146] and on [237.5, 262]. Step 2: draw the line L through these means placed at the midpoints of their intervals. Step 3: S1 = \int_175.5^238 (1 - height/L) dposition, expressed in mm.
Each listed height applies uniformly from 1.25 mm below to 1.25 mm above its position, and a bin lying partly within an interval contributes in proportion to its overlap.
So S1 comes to -3.1 mm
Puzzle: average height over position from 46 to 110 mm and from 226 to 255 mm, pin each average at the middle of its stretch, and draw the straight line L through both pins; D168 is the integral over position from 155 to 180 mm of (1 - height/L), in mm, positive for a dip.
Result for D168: 2.6 mm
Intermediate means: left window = 300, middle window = 272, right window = 306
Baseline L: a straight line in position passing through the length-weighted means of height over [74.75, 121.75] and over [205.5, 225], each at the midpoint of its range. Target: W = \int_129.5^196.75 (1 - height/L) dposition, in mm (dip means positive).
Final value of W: 3.3 mm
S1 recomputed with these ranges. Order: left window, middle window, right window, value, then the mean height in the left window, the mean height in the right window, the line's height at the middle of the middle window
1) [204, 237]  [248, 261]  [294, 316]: 1.3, 311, 311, 311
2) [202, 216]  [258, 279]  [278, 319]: 2.6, 317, 310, 312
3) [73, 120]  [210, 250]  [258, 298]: -2.3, 301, 290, 293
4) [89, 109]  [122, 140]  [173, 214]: 0.2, 302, 314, 306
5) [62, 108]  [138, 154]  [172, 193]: 0.3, 301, 309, 306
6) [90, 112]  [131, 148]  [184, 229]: 0.2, 303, 313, 307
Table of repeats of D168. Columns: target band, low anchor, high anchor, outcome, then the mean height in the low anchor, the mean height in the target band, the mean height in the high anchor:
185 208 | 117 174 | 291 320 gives -1.4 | 288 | 314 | 312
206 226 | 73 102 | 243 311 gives -1.2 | 301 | 314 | 294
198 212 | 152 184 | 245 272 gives -2.0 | 280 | 318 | 277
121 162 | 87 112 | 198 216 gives 1.9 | 304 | 295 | 318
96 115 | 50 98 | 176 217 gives 0.0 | 301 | 304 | 315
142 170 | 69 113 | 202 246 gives 2.8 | 302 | 276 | 312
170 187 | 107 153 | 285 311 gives 0.0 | 302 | 304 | 310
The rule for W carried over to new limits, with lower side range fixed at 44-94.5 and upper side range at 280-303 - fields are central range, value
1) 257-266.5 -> 1.5 mm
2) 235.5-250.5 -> -0.1 mm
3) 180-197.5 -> -0.4 mm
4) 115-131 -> 0.0 mm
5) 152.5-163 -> 1.1 mm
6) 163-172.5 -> 1.5 mm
